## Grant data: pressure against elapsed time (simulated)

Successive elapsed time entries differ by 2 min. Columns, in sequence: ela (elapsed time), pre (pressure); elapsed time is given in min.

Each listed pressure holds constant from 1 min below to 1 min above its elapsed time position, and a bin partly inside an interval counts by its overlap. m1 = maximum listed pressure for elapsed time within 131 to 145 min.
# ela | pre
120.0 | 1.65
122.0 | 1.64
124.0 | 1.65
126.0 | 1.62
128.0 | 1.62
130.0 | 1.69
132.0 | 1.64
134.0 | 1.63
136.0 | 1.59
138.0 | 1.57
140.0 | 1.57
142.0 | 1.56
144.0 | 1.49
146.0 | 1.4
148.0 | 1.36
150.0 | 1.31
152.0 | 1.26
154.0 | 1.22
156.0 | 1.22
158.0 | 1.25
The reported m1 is 1.64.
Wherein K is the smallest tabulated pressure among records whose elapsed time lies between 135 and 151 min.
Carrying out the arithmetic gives 1.31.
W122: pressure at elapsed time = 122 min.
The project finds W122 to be 1.64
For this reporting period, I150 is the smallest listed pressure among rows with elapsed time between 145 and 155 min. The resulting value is 1.22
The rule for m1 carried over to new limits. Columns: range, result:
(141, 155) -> 1.56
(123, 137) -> 1.69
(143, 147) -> 1.49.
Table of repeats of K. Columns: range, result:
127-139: 1.57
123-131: 1.62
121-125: 1.64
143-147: 1.4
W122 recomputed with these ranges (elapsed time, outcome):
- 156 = 1.22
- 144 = 1.49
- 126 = 1.62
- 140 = 1.57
